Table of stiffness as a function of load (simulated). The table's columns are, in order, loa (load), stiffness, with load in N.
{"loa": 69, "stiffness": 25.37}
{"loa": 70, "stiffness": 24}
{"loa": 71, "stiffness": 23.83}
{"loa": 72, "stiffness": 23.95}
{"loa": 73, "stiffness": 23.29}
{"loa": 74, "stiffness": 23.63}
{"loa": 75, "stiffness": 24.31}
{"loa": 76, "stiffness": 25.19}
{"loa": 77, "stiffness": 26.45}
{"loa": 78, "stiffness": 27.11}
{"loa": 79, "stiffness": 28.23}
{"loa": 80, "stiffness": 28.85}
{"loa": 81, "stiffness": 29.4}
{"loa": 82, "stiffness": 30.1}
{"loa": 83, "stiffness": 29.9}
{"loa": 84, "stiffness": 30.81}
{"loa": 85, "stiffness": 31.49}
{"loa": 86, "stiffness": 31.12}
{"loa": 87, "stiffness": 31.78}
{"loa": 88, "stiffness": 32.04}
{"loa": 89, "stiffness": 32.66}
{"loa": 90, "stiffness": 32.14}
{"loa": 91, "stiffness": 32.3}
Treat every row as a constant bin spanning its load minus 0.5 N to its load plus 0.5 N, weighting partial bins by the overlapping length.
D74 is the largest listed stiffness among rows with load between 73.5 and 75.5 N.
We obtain 24.31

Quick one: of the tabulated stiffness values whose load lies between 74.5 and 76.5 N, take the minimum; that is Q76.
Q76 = 24.31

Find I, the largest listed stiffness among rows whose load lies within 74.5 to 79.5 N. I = 28.23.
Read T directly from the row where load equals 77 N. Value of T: 26.45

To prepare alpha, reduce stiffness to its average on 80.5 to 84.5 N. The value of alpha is 30.1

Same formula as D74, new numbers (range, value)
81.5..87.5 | 31.78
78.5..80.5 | 28.85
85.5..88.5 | 32.04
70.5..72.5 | 23.95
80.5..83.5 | 30.1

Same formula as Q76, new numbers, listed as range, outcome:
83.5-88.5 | 30.81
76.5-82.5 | 26.45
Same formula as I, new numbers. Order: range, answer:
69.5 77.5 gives 26.45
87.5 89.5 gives 32.66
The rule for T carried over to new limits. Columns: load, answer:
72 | 23.95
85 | 31.49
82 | 30.1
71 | 23.83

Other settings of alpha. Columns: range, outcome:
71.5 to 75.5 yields 23.8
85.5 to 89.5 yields 31.9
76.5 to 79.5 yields 27.3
